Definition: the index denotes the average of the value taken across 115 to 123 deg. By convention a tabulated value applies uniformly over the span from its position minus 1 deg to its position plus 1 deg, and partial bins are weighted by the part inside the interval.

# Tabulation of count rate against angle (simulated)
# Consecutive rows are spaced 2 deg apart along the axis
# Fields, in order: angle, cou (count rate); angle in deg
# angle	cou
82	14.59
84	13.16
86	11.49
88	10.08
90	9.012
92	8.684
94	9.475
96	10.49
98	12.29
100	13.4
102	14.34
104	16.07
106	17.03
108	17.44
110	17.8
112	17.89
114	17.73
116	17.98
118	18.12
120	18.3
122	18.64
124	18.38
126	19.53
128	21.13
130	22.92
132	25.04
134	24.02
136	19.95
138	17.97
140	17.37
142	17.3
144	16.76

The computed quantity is 18.3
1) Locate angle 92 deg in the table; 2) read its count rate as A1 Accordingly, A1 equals 8.684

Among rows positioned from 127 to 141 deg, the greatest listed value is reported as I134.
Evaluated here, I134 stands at 25.04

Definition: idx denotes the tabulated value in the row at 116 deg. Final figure 17.98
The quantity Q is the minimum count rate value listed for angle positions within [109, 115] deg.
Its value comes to 17.73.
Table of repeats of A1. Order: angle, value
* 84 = 13.16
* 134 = 24.02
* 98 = 12.29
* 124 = 18.38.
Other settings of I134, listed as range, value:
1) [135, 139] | 19.95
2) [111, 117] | 17.98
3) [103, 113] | 17.89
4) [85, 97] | 11.49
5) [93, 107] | 17.03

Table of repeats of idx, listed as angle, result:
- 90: 9.012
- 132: 25.04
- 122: 18.64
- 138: 17.97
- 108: 17.44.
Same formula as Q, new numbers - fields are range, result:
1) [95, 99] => 10.49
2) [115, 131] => 17.98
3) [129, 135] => 22.92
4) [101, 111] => 14.34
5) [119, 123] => 18.3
